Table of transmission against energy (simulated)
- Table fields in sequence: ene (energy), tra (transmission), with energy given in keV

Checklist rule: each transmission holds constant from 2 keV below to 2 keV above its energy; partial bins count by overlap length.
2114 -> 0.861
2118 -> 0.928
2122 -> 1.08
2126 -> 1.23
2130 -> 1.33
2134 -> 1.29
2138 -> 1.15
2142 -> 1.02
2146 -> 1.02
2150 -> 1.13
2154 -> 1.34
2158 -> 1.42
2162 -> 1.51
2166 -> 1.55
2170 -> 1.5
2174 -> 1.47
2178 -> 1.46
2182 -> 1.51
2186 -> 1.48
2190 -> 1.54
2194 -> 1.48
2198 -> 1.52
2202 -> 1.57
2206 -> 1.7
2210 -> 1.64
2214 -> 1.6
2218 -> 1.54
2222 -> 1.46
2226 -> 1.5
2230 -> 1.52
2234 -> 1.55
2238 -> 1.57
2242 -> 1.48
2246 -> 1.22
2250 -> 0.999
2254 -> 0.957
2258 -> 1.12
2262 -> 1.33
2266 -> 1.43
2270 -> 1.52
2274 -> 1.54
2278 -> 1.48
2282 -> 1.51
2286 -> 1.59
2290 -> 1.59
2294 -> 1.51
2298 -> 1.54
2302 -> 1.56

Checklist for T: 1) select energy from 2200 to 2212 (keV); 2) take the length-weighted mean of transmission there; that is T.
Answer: 1.64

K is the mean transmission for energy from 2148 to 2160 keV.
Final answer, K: 1.3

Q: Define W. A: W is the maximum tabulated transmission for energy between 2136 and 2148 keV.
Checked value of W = 1.15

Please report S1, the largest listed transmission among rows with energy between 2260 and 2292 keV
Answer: 1.59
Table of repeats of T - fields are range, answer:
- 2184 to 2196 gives 1.5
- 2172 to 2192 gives 1.49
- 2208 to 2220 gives 1.59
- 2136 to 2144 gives 1.08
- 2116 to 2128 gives 1.08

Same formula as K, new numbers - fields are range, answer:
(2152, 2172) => 1.46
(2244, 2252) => 1.11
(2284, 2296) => 1.56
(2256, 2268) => 1.29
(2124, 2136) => 1.28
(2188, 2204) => 1.53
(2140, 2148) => 1.02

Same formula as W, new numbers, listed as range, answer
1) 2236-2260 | 1.57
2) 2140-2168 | 1.55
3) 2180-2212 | 1.7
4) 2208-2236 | 1.64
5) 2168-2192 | 1.54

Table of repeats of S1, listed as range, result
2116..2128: 1.23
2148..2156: 1.34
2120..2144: 1.33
